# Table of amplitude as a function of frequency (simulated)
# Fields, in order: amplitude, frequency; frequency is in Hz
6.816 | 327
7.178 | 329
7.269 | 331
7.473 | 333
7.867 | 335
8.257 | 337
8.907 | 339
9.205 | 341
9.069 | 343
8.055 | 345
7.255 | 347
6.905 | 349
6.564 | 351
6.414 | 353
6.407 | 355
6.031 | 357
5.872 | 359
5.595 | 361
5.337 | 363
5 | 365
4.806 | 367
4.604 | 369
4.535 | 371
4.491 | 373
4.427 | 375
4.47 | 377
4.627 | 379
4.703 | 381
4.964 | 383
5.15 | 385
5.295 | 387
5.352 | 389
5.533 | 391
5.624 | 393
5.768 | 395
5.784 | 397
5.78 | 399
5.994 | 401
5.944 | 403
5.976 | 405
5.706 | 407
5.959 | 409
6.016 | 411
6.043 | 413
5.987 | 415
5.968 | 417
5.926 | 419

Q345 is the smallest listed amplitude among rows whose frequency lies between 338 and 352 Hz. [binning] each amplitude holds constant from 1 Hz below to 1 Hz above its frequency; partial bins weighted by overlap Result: 6.564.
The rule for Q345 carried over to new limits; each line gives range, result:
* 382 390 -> 4.964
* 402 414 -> 5.706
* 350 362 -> 5.595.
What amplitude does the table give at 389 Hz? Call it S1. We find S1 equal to 5.352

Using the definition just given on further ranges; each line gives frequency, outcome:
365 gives 5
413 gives 6.043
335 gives 7.867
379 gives 4.627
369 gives 4.604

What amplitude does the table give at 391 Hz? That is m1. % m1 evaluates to 5.533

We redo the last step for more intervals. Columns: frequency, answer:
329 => 7.178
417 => 5.968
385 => 5.15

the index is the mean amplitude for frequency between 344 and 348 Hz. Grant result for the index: 7.65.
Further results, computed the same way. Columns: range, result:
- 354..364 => 5.85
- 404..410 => 5.88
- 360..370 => 5.07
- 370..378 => 4.48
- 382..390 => 5.19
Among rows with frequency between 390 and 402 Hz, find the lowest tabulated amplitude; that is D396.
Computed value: 5.533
